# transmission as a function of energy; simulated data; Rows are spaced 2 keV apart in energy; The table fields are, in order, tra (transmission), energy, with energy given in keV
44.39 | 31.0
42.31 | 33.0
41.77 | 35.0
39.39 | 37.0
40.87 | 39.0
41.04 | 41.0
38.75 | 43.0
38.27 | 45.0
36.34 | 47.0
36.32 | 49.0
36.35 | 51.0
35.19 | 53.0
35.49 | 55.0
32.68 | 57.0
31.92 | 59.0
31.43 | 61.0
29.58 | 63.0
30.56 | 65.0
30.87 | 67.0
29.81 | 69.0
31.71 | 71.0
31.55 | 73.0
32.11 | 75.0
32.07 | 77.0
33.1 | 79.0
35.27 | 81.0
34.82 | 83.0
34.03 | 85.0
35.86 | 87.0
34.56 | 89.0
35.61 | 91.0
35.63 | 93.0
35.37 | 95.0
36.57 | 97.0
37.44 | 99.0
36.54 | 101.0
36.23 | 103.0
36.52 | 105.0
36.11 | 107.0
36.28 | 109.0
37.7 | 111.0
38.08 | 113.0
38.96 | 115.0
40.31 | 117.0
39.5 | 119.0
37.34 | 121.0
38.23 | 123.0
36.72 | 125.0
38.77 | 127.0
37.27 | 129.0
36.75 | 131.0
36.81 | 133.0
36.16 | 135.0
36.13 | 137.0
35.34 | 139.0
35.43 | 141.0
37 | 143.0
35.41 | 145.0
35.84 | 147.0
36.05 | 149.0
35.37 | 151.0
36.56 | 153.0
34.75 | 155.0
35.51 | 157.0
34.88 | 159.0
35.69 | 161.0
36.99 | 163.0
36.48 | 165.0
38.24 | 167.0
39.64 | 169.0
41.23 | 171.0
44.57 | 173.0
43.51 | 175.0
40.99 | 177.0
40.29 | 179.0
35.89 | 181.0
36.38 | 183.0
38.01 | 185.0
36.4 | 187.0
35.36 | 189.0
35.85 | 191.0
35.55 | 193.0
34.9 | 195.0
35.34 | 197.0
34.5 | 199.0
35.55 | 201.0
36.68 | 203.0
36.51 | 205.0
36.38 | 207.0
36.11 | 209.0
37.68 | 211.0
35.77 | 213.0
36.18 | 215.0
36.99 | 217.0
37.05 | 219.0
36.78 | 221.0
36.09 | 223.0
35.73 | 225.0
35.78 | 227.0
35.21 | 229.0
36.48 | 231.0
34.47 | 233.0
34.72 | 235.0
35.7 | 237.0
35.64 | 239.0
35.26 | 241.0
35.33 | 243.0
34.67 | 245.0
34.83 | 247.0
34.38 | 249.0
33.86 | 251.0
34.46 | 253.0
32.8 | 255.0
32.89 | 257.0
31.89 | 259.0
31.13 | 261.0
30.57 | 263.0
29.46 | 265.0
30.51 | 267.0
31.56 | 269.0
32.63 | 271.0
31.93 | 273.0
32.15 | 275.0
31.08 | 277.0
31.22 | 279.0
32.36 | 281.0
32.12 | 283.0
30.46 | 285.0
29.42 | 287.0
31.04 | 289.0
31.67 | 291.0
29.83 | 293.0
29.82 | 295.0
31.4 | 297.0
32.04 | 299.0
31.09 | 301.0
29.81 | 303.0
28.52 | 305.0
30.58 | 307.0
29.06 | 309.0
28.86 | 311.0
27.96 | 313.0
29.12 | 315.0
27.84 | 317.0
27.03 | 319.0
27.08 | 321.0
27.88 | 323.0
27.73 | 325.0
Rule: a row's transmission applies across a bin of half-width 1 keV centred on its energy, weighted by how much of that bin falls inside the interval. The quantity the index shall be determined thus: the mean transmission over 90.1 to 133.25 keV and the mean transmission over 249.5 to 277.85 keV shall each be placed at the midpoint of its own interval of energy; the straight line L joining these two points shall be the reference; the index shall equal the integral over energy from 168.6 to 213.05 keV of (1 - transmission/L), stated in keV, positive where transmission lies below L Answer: -3.9 keV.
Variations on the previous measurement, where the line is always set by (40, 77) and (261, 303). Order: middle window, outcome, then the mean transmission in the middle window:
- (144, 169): -2.7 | 36.1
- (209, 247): -4.9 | 35.8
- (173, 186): -2.9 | 39.6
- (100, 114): -1.5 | 36.8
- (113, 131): -2.8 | 38.3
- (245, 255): -0.9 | 34.3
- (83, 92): -0.4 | 35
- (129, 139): -1.1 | 36.4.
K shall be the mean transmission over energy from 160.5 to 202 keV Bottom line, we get 37.7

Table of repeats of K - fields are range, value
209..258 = 35.4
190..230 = 36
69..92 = 33.5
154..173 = 37.4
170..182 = 41.1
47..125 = 35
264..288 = 31.2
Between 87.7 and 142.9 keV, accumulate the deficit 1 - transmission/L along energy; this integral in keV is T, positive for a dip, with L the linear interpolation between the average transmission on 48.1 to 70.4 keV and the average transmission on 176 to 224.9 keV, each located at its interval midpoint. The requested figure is -4.3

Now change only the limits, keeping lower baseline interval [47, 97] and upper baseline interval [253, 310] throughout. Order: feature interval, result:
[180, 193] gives -1.6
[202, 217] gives -2.1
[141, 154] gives -1.3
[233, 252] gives -2.0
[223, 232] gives -1.2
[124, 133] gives -1.2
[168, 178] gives -3.0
